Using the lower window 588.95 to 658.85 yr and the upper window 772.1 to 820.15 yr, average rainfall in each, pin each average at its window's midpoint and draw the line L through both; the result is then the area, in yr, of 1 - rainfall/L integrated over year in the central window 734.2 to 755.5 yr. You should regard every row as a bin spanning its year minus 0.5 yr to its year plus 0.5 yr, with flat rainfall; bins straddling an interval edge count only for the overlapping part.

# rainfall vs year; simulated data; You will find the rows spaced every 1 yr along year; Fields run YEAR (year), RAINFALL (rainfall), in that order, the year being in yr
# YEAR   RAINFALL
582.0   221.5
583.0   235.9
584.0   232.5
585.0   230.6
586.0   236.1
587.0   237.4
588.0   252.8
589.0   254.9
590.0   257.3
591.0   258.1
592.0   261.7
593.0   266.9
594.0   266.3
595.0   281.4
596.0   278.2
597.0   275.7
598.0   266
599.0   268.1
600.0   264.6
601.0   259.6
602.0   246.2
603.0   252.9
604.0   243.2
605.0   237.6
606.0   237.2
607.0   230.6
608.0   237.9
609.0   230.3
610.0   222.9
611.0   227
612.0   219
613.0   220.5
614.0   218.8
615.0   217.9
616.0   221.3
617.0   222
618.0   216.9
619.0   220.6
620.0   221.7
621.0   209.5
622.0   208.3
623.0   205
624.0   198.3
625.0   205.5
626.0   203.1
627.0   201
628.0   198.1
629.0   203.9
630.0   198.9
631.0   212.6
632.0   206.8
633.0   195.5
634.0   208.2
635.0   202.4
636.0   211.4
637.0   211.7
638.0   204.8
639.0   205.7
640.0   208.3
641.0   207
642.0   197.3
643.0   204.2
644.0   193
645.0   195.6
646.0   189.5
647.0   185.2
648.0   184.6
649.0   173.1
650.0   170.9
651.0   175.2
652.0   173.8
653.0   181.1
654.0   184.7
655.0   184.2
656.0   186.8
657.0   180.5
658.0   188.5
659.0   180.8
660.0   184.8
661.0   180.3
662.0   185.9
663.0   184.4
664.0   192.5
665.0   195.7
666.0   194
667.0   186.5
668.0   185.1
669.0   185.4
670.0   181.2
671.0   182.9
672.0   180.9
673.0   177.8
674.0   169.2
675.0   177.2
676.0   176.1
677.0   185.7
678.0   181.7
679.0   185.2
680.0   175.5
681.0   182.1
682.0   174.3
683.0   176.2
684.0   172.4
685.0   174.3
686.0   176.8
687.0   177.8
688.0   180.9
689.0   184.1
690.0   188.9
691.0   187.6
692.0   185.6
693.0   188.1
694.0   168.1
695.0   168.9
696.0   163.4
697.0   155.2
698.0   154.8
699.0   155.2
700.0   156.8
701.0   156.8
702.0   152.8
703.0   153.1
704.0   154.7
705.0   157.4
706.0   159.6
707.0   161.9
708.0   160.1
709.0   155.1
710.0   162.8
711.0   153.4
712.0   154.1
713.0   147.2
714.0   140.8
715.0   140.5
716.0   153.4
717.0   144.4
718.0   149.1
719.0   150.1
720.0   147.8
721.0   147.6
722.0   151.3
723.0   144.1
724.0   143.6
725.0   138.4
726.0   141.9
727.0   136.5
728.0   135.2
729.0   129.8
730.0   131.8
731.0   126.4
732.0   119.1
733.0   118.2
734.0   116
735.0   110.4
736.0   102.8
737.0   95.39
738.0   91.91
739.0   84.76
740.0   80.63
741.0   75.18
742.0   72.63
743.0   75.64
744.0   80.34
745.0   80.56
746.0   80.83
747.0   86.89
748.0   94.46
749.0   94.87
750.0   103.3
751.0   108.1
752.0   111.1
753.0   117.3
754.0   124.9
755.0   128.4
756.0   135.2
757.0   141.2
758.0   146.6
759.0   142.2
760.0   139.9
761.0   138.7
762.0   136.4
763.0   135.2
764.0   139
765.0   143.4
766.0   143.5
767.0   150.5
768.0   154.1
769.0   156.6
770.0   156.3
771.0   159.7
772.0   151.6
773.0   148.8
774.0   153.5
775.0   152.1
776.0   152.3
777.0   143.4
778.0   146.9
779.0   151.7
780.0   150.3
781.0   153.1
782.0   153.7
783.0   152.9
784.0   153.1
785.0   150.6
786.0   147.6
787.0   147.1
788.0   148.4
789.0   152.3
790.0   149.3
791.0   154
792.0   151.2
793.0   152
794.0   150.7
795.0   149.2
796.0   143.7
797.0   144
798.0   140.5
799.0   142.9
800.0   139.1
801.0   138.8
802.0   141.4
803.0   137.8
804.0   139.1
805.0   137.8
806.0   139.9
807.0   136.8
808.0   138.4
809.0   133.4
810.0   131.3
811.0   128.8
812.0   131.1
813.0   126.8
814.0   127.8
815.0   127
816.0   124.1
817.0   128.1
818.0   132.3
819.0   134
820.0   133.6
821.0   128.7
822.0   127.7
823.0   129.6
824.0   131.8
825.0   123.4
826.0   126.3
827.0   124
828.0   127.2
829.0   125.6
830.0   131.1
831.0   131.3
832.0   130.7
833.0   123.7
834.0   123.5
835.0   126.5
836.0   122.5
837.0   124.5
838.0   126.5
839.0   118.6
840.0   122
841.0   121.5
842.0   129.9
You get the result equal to 8.9 yr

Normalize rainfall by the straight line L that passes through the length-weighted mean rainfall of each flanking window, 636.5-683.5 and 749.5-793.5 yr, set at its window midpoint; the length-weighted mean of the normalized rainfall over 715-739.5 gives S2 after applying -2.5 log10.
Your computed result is 0.23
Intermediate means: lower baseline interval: 186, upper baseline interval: 144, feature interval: 130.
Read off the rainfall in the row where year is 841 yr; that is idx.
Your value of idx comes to 121.5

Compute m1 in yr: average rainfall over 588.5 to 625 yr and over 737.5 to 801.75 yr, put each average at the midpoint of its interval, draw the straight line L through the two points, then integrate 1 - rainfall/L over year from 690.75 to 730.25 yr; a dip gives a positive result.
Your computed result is 4.1 yr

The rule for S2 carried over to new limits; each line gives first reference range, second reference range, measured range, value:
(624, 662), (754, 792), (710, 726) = 0.14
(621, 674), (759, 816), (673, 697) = 0.01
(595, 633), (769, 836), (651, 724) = 0.14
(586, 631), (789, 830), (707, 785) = 0.25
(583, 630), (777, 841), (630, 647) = 0.09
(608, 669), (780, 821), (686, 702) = 0.05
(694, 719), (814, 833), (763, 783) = -0.08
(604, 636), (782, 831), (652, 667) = 0.07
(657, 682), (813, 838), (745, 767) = 0.23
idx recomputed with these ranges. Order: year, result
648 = 184.6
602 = 246.2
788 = 148.4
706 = 159.6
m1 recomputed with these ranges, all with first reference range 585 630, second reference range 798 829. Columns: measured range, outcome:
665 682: 1.7 yr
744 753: 3.8 yr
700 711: 1.7 yr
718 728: 1.9 yr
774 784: -0.1 yr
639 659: 2.5 yr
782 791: -0.3 yr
